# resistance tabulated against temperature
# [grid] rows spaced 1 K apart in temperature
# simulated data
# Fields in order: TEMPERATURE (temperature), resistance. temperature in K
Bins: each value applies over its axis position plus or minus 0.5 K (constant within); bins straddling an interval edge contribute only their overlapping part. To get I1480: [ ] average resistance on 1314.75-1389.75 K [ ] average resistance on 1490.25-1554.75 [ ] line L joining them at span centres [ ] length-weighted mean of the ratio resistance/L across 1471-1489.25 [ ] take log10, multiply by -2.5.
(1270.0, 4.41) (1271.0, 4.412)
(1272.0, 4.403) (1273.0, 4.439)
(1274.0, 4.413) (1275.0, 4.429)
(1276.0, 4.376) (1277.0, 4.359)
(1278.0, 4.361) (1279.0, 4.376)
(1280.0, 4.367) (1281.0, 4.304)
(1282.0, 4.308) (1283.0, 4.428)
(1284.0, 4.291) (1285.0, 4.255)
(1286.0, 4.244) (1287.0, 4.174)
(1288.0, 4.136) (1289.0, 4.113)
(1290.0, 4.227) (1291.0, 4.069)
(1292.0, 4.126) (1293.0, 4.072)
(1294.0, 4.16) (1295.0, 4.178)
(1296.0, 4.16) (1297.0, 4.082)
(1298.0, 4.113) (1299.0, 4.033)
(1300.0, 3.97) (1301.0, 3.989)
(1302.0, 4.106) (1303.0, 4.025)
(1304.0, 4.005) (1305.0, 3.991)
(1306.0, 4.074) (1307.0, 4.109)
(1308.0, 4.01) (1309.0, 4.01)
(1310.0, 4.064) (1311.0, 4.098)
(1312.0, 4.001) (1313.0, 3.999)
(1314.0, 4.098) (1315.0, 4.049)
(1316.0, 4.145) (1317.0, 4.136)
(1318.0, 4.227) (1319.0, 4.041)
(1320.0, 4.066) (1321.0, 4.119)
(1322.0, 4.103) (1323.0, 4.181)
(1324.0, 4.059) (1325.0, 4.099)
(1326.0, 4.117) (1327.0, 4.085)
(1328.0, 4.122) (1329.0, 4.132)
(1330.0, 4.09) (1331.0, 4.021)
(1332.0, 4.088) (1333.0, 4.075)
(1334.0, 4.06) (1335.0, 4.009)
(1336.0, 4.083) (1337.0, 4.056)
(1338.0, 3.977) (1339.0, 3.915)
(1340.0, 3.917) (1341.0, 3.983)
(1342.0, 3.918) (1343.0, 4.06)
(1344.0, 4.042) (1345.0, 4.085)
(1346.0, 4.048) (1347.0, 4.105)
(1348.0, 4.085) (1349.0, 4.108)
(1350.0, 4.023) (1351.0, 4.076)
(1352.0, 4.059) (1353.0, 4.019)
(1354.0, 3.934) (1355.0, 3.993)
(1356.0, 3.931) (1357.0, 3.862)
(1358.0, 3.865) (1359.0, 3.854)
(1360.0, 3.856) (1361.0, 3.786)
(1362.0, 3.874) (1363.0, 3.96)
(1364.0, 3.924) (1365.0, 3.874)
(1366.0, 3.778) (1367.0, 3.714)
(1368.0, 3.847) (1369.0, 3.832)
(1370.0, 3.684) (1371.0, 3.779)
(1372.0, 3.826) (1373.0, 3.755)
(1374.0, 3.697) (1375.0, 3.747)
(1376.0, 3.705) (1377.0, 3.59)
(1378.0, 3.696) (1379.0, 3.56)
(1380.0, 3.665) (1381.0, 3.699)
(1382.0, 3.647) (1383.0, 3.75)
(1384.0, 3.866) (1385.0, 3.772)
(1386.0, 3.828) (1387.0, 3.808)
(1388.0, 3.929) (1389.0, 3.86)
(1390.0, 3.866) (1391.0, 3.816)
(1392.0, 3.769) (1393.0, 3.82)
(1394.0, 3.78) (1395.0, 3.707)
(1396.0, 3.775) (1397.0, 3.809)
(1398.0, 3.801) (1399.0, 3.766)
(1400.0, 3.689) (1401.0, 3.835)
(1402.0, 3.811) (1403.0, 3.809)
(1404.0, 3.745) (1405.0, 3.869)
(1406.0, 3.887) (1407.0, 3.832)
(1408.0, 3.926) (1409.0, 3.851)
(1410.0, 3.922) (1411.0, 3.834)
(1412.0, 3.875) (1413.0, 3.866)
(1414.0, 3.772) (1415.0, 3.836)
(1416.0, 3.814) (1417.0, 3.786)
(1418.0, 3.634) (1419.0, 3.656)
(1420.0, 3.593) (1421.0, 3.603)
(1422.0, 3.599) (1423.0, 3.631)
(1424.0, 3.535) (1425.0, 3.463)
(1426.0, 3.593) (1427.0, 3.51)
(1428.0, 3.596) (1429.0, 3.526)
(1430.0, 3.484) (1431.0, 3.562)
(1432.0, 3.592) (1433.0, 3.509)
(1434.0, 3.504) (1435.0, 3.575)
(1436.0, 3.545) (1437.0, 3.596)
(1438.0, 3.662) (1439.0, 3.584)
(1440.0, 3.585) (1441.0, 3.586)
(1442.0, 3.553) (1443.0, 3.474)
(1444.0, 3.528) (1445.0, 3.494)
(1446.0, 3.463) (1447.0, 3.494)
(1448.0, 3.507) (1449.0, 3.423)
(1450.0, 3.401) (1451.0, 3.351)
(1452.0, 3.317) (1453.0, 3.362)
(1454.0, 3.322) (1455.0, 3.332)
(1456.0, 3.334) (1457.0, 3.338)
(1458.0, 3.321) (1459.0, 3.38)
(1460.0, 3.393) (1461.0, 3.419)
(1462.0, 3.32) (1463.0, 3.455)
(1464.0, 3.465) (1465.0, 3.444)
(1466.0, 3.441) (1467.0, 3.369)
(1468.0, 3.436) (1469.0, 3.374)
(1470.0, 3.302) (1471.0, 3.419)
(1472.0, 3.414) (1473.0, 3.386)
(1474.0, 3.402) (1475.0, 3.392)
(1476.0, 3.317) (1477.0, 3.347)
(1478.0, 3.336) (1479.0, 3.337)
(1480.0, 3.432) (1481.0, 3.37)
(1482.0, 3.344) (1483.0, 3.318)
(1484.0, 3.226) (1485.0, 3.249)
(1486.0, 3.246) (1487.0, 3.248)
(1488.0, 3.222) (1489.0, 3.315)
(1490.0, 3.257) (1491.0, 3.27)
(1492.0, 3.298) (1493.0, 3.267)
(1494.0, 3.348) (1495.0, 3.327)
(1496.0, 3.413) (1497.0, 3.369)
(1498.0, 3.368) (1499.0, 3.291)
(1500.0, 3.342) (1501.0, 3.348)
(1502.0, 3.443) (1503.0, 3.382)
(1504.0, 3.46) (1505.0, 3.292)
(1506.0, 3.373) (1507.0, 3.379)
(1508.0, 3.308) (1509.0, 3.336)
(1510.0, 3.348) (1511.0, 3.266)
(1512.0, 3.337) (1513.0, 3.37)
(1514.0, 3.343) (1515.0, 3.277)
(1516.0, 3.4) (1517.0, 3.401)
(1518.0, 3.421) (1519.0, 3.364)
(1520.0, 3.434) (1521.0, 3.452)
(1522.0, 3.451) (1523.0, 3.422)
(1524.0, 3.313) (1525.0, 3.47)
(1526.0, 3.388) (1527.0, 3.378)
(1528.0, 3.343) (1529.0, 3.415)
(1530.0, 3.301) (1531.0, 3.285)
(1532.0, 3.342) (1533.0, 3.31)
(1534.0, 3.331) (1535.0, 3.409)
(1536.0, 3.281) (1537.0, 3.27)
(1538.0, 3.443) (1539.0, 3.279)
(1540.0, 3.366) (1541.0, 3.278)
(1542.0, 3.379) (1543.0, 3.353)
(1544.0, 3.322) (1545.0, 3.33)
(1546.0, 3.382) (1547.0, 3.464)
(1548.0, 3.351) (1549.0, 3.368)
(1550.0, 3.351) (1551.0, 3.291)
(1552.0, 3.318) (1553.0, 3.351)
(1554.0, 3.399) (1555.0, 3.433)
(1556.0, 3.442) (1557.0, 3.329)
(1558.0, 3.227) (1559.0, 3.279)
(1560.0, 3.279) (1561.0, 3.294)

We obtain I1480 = 0.05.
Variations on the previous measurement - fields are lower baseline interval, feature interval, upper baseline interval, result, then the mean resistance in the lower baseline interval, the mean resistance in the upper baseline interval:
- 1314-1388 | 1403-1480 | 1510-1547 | 0.03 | 3.94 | 3.36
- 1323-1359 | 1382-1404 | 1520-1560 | 0.02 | 4.03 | 3.36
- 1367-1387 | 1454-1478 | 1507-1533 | 0.04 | 3.74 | 3.37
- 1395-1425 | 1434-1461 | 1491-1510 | 0.04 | 3.76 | 3.35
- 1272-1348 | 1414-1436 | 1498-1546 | 0.03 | 4.13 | 3.36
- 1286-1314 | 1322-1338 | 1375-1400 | -0.03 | 4.08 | 3.76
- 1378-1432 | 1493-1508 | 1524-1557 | 0.03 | 3.74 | 3.36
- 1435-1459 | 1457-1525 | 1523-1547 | 0.02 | 3.46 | 3.35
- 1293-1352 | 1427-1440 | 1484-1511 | 0.01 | 4.07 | 3.32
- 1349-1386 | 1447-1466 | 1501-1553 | 0.06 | 3.82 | 3.36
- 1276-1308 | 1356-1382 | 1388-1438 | 0.03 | 4.17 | 3.72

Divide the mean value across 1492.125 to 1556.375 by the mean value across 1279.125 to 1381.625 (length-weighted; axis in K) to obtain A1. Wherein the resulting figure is 0.84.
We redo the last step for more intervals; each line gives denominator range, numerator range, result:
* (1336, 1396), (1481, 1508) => 0.86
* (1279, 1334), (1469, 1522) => 0.81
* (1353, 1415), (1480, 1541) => 0.88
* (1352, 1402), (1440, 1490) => 0.89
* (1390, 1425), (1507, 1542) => 0.89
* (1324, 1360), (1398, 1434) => 0.92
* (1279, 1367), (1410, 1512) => 0.85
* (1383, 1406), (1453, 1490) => 0.88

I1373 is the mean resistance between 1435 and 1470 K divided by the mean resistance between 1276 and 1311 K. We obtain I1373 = 0.8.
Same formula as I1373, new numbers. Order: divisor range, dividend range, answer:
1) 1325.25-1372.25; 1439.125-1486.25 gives 0.86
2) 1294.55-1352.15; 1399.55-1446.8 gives 0.90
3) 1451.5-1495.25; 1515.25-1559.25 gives 1.00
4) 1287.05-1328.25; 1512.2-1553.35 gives 0.82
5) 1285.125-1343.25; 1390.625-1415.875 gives 0.94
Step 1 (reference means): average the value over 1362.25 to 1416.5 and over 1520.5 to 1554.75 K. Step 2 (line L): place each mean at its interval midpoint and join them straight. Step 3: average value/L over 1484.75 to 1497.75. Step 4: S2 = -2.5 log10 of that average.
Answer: 0.063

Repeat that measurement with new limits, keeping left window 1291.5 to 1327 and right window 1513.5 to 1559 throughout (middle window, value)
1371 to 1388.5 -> 0.03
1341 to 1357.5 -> -0.02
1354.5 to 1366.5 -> 0.01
